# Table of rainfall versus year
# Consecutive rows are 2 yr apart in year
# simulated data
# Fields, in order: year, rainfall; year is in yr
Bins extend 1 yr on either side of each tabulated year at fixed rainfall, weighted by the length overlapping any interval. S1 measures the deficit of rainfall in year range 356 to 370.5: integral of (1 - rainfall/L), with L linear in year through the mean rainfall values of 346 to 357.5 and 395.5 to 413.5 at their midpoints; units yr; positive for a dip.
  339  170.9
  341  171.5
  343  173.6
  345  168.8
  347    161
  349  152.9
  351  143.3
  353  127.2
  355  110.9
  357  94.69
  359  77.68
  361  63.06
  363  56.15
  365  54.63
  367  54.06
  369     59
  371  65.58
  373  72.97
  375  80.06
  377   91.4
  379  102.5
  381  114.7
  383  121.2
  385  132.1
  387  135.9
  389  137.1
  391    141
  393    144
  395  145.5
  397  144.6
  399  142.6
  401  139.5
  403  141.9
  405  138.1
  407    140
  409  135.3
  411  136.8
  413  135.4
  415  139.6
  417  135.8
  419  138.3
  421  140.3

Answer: 7.4 yr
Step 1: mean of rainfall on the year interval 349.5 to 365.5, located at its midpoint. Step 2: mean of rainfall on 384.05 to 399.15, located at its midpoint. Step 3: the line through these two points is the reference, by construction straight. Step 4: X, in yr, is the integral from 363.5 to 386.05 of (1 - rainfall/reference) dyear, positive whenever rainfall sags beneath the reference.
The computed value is 6.39 yr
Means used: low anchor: 94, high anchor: 140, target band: 85.6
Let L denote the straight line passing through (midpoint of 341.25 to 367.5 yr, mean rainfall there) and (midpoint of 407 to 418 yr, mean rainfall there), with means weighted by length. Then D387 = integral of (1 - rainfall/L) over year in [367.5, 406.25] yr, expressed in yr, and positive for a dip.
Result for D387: 3.0 yr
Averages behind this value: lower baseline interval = 113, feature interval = 118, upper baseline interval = 137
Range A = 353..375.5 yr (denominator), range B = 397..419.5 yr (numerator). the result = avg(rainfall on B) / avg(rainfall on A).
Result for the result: 1.88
